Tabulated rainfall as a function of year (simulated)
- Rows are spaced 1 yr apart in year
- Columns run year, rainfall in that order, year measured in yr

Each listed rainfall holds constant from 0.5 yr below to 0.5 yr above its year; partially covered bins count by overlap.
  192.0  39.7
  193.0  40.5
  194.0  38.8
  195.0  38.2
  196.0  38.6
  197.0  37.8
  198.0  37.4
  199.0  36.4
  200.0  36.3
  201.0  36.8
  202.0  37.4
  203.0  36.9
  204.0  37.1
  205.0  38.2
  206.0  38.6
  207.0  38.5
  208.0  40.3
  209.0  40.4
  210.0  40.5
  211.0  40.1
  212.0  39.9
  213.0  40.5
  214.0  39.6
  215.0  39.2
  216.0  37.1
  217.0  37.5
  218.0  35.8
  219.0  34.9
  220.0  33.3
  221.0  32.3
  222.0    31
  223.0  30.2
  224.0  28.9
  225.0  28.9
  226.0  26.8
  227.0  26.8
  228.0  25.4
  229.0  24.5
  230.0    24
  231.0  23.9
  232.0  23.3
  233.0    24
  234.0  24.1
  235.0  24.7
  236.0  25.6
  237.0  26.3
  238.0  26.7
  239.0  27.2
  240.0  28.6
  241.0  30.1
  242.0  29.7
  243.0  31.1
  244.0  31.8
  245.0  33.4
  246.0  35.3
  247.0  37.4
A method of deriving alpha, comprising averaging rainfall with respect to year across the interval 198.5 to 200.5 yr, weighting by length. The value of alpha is 36.3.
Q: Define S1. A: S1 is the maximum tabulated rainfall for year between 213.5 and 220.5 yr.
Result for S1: 39.6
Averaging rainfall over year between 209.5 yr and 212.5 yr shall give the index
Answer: 40.2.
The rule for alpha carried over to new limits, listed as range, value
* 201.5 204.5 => 37.1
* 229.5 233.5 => 23.8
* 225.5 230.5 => 25.5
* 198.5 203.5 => 36.8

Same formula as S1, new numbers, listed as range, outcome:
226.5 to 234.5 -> 26.8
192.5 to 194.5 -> 40.5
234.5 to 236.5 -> 25.6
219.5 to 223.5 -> 33.3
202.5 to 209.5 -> 40.4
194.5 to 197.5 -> 38.6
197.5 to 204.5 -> 37.4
